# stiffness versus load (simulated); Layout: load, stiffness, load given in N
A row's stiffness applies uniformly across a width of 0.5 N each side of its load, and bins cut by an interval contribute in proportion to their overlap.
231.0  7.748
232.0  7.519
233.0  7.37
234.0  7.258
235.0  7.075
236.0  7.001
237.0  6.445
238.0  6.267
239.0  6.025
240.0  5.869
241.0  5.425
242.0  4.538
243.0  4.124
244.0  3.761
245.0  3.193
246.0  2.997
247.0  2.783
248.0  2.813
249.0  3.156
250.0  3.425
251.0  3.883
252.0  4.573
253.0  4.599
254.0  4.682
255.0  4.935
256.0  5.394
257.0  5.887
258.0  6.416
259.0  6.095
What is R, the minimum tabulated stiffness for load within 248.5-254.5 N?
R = 3.156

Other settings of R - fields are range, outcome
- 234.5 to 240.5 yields 5.869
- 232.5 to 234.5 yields 7.258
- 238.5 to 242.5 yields 4.538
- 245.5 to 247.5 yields 2.783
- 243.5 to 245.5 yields 3.193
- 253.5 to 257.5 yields 4.682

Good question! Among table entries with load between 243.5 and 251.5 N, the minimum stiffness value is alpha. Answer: 2.783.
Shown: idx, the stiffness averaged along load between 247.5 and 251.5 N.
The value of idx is 3.32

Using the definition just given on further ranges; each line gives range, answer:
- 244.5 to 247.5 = 2.99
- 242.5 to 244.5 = 3.94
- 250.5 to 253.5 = 4.35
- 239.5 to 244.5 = 4.74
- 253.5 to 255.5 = 4.81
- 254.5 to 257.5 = 5.41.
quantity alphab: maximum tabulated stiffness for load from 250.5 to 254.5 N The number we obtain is 4.682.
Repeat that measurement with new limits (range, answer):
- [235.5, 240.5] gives 7.001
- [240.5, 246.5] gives 5.425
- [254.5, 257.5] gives 5.887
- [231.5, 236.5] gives 7.519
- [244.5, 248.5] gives 3.193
